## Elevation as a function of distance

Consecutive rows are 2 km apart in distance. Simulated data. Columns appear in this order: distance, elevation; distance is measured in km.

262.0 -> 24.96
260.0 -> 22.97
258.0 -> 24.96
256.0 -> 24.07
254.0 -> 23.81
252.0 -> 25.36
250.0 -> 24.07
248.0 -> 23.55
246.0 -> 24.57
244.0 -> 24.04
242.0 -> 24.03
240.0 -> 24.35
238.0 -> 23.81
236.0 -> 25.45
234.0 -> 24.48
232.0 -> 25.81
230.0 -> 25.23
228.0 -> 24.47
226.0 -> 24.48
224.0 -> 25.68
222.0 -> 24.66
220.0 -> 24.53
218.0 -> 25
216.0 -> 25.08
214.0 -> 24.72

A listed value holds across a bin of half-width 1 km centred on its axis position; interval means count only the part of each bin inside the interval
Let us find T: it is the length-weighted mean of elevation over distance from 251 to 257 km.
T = 24.4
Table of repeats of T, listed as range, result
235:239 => 24.6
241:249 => 24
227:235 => 25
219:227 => 24.8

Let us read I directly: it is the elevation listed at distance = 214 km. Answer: 24.72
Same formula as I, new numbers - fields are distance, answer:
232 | 25.81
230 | 25.23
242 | 24.03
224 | 25.68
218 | 25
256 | 24.07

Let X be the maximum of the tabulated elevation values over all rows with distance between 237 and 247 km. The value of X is 24.57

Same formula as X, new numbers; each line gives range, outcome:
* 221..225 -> 25.68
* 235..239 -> 25.45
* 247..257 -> 25.36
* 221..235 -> 25.81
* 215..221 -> 25.08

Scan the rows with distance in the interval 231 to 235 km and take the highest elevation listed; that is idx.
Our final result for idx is 25.81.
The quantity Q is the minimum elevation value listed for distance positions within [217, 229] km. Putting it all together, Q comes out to 24.47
